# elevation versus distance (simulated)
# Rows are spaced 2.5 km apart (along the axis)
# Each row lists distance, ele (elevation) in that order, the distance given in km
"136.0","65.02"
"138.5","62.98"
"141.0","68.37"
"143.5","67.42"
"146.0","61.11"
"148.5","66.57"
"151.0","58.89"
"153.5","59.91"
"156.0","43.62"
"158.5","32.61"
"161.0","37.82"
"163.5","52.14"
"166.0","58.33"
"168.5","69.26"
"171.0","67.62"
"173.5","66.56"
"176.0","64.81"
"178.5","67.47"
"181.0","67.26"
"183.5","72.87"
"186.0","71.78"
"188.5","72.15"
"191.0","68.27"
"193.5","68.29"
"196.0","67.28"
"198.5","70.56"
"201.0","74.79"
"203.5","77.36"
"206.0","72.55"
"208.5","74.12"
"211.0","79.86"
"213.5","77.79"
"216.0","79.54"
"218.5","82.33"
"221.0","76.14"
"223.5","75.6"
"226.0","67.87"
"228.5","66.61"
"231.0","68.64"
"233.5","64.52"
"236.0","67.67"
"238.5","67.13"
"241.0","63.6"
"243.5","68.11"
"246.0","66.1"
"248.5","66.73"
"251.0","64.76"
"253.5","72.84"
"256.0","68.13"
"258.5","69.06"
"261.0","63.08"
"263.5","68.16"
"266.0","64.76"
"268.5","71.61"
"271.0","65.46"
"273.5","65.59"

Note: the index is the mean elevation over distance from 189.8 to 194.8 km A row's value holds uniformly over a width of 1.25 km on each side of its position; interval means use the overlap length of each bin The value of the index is 68.3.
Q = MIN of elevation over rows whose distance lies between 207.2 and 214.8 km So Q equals 74.12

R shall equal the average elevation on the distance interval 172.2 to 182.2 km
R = 66.5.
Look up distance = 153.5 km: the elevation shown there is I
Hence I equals 59.91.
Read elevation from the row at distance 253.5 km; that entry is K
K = 72.84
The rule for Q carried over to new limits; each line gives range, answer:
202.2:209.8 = 72.55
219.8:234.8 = 64.52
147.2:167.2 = 32.61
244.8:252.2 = 64.76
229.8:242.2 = 63.6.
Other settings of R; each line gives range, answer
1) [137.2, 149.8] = 65.3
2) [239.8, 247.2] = 66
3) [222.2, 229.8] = 70.1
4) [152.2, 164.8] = 45.3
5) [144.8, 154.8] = 61.5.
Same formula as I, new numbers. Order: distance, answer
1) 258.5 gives 69.06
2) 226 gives 67.87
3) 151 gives 58.89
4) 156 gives 43.62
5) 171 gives 67.62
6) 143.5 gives 67.42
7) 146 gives 61.11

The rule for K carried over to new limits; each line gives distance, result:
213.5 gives 77.79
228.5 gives 66.61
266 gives 64.76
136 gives 65.02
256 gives 68.13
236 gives 67.67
